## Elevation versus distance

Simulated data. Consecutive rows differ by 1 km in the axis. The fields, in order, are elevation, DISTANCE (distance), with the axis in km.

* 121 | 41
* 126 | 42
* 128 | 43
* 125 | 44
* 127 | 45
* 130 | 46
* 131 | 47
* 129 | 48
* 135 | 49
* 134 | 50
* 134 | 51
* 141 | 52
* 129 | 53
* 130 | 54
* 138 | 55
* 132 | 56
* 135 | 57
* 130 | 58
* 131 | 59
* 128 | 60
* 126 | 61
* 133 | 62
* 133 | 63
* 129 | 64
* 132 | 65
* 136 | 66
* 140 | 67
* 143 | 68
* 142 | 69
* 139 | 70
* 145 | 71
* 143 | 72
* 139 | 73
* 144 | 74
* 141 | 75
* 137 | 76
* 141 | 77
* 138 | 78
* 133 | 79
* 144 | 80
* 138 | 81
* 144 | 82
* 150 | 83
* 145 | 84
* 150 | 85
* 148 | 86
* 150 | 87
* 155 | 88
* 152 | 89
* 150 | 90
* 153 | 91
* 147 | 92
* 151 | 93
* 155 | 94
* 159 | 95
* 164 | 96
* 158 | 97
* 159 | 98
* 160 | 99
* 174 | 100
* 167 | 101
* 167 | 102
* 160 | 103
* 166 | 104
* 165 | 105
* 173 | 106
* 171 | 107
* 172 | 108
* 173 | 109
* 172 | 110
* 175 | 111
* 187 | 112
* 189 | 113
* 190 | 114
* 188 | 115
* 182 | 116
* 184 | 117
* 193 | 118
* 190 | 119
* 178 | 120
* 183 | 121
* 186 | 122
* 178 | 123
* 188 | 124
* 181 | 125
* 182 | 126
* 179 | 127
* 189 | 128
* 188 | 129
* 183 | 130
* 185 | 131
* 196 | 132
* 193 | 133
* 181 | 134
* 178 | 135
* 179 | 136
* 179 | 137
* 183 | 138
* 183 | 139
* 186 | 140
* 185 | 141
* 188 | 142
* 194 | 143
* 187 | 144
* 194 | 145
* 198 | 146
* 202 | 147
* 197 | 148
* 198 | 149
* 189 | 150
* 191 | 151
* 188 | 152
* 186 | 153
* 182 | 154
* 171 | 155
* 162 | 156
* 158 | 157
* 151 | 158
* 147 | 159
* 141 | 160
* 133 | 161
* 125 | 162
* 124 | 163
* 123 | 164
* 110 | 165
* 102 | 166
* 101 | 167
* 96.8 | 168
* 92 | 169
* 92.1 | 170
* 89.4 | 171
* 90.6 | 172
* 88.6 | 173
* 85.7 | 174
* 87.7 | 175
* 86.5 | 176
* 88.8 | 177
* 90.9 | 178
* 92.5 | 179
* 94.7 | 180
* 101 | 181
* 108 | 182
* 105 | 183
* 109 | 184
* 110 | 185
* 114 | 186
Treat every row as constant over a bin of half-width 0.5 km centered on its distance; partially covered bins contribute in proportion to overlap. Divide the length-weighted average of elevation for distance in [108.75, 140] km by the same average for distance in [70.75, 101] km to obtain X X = 1.23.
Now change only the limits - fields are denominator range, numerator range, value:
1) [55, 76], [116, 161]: 1.34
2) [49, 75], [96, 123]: 1.29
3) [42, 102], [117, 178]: 1.12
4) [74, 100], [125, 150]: 1.26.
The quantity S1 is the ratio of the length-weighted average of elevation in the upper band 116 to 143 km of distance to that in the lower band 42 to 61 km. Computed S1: 1.4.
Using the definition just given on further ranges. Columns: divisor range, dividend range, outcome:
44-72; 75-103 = 1.13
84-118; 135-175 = 0.92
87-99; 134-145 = 1.19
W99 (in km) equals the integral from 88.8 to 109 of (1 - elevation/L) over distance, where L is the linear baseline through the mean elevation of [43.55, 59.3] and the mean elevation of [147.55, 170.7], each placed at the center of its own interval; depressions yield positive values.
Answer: -3.5 km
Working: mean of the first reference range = 132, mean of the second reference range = 145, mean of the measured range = 162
